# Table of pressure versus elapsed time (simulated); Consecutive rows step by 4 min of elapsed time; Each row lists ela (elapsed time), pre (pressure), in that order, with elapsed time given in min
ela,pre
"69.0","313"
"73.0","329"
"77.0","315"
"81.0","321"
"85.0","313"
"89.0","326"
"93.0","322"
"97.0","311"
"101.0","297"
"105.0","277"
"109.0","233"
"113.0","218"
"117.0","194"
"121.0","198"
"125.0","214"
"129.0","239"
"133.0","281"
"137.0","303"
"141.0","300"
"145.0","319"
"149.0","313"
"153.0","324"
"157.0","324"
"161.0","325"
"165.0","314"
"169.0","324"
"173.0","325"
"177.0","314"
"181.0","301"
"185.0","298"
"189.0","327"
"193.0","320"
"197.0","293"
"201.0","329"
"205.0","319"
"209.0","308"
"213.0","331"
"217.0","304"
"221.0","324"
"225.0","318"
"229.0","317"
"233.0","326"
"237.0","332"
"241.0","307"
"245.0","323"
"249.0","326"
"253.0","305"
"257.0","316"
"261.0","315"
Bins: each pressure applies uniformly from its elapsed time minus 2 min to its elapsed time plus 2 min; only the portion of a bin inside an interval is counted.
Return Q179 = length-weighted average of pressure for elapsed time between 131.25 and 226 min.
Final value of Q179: 314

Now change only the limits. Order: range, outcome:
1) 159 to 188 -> 315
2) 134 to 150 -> 307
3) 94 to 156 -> 270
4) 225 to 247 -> 321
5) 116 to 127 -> 203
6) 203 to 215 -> 319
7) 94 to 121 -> 253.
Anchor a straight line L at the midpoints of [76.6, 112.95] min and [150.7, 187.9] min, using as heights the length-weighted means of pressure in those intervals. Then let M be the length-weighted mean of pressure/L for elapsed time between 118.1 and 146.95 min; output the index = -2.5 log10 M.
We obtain 0.170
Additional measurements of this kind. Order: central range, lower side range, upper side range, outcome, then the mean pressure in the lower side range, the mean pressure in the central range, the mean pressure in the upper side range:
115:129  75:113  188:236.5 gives 0.410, 297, 207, 318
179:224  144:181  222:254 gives 0.019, 319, 314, 320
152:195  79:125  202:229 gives -0.061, 271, 318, 318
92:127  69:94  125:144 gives 0.193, 320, 250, 276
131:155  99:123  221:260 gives -0.193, 236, 307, 319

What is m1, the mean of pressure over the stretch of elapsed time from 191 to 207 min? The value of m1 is 315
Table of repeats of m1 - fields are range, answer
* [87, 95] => 324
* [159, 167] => 320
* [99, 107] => 287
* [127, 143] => 281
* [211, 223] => 320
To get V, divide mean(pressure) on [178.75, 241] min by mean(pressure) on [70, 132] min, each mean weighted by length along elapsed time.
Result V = 1.2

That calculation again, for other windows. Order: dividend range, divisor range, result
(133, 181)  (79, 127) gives 1.17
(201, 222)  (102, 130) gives 1.40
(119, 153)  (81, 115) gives 0.95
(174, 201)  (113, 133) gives 1.42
